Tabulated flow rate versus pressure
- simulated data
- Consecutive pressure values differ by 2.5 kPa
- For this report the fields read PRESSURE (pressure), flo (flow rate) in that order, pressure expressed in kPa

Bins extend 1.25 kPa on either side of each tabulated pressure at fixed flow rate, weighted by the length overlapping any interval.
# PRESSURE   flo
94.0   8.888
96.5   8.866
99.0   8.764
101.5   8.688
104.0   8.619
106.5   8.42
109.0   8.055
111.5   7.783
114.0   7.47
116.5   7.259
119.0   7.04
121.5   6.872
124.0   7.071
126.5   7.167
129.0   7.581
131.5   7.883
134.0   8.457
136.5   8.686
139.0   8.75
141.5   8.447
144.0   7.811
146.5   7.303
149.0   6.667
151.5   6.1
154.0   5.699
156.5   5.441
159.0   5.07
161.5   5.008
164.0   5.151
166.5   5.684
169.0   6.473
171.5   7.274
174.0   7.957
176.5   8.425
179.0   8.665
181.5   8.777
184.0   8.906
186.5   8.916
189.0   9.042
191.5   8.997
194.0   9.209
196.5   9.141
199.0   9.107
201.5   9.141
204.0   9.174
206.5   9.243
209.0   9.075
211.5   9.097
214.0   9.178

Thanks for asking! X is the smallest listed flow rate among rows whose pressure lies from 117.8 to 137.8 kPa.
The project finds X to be 6.872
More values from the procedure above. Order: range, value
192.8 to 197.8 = 9.141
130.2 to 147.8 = 7.303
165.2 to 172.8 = 5.684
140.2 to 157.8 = 5.441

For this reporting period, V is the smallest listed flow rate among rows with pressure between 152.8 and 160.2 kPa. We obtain 5.07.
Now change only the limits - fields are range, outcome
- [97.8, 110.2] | 8.055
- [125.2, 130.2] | 7.167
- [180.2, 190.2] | 8.777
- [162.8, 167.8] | 5.151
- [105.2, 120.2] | 7.04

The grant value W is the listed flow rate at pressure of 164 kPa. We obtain 5.151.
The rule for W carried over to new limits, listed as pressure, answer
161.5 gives 5.008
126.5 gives 7.167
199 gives 9.107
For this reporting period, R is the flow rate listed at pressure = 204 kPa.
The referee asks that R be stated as 9.174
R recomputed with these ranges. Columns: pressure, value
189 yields 9.042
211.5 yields 9.097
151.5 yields 6.1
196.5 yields 9.141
